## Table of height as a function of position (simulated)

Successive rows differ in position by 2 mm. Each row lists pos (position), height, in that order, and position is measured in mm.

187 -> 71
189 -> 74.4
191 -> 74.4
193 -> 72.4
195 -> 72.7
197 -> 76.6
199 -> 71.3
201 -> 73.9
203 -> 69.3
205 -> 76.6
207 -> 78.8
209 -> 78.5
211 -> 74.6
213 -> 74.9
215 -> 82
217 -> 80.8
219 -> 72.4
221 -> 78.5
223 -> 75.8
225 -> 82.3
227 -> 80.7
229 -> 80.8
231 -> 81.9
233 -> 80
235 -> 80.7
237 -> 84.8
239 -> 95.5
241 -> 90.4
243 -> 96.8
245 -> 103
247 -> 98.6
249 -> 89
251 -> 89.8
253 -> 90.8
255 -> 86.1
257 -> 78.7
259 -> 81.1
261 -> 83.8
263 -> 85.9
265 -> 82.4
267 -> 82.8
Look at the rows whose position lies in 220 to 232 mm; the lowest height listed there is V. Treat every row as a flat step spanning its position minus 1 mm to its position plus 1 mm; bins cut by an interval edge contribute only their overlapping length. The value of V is 75.8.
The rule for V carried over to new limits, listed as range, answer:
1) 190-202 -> 71.3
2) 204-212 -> 74.6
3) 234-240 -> 80.7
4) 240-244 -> 90.4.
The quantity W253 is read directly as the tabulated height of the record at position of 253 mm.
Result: 90.8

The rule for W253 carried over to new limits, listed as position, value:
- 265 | 82.4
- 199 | 71.3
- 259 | 81.1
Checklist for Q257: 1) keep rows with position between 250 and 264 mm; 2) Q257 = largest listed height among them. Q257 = 90.8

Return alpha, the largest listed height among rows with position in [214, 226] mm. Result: 82.3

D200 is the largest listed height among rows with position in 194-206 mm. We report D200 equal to 76.6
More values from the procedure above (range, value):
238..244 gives 96.8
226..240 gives 95.5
